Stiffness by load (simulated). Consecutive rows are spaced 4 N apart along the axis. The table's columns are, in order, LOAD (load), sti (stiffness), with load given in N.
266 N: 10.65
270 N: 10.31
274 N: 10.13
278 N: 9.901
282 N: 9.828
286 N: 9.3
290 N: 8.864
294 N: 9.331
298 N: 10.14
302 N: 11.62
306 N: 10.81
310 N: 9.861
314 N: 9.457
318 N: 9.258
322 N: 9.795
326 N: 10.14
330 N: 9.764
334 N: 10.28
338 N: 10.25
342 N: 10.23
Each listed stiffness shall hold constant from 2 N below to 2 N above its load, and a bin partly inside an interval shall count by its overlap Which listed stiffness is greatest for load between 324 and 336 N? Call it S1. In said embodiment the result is 10.28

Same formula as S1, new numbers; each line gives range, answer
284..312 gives 11.62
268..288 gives 10.31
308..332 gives 10.14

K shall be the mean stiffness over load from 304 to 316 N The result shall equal 10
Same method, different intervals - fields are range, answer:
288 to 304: 9.99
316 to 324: 9.53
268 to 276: 10.2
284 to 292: 9.08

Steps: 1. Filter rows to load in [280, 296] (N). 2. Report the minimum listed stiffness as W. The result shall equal 8.864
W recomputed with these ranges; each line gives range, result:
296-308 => 10.14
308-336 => 9.258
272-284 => 9.828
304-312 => 9.861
